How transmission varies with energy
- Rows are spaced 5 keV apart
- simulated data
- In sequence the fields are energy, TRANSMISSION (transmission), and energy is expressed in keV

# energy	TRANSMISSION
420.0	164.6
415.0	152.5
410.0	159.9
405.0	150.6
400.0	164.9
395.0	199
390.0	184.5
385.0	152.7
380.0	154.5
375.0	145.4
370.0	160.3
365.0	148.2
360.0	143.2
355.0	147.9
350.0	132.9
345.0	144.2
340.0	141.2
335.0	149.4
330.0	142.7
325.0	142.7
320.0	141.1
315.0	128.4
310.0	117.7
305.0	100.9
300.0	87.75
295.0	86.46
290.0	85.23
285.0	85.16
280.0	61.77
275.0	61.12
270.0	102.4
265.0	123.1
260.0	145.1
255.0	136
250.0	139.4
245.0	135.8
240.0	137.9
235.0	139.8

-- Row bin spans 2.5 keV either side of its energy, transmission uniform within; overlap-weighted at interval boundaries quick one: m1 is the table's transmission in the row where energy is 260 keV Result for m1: 145.1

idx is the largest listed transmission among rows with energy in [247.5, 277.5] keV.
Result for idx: 145.1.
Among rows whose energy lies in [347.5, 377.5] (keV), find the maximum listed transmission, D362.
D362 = 160.3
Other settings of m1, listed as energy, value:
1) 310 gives 117.7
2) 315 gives 128.4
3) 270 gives 102.4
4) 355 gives 147.9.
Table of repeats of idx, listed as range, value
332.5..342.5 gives 149.4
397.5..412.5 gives 164.9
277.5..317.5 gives 128.4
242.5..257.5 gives 139.4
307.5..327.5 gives 142.7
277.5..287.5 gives 85.16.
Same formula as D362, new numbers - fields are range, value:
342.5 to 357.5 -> 147.9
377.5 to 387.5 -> 154.5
